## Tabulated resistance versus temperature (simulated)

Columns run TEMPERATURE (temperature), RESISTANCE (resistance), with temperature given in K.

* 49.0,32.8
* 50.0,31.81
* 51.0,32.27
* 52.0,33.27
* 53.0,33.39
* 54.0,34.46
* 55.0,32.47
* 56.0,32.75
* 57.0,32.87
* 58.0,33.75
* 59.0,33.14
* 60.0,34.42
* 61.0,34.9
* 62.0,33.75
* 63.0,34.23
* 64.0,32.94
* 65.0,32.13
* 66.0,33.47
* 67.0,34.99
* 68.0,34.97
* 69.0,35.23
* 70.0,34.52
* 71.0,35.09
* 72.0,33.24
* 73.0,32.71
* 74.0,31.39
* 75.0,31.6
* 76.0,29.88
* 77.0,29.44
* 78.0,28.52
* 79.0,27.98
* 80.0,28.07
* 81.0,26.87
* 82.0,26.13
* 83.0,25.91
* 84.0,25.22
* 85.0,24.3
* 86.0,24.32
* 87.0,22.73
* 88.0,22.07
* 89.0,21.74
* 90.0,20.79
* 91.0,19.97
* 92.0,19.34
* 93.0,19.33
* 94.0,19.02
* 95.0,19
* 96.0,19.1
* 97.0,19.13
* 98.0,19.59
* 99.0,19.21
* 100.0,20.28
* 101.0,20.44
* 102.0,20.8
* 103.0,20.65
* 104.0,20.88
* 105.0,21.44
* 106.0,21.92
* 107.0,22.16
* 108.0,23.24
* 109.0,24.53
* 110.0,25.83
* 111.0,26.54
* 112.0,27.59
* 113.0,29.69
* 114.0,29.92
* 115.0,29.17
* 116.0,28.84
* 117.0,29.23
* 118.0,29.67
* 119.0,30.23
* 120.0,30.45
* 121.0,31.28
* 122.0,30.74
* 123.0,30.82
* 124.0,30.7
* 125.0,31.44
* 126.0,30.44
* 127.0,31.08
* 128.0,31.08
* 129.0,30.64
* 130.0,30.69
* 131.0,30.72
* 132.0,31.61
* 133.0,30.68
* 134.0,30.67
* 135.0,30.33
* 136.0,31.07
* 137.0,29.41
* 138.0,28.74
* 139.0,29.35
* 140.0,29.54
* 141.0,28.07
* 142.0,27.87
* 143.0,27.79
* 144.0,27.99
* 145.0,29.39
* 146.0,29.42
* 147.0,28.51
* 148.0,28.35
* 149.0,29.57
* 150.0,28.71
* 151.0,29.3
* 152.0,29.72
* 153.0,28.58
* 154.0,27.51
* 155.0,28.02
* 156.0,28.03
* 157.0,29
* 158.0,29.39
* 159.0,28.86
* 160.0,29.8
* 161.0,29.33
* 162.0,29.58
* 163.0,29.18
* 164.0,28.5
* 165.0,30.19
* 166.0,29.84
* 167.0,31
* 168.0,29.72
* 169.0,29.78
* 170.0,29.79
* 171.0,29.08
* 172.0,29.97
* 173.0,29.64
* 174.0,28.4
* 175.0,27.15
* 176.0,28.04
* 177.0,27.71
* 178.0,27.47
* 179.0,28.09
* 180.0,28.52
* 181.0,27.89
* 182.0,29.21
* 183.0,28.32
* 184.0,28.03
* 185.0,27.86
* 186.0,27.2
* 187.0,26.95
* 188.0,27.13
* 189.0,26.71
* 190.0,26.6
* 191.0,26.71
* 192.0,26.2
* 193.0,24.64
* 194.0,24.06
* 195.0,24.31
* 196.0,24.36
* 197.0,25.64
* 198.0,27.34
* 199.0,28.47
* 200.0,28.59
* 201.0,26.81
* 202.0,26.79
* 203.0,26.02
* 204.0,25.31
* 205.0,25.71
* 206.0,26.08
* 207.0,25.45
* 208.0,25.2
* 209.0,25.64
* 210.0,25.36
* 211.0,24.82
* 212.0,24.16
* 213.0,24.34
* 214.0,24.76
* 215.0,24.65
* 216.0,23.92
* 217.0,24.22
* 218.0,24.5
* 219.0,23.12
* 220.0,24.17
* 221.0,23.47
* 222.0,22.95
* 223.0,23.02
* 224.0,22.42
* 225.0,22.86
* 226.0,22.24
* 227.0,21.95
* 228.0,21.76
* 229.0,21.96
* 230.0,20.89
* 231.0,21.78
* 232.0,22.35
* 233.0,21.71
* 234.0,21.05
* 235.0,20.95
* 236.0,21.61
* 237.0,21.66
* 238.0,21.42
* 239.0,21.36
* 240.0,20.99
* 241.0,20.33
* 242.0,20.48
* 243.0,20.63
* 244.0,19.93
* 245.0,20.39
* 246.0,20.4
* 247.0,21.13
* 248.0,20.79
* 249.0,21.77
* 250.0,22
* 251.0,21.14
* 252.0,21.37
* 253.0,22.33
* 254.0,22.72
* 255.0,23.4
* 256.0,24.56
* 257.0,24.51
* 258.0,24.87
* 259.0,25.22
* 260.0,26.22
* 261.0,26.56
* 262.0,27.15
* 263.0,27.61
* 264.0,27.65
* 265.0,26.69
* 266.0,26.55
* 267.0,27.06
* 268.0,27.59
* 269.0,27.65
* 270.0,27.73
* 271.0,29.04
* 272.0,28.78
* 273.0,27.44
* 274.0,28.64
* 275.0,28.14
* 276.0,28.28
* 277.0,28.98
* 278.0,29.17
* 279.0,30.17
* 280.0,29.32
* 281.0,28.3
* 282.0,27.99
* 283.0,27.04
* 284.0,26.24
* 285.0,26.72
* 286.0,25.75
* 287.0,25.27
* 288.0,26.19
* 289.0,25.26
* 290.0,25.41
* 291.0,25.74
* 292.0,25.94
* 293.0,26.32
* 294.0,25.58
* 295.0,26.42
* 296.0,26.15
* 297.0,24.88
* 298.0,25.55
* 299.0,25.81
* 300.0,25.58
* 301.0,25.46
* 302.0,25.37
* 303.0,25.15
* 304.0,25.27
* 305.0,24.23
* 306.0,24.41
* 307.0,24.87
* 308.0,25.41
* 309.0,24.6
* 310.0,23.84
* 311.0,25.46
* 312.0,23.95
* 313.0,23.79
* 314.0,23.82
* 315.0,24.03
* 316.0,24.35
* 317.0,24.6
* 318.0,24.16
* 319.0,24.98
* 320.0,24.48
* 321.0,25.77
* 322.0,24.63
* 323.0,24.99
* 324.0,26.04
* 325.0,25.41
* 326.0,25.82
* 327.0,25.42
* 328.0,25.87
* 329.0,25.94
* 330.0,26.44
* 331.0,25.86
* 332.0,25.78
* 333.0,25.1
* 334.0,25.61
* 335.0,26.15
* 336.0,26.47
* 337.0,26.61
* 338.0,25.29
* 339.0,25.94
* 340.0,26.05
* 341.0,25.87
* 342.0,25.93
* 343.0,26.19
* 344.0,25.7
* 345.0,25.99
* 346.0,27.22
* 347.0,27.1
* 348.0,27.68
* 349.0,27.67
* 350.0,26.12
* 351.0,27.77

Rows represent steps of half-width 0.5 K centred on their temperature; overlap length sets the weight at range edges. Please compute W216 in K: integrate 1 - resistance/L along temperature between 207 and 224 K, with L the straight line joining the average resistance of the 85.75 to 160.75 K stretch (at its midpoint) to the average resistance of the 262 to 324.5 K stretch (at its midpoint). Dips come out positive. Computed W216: 1.4 K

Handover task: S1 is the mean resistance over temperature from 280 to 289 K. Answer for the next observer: 26.8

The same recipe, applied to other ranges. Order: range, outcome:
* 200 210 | 26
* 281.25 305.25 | 25.8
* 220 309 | 24.6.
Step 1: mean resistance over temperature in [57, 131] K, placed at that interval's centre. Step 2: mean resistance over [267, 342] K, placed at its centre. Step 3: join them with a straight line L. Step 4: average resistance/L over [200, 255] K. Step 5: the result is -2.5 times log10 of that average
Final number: 0.16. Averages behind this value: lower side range 27.5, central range 22.9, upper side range 26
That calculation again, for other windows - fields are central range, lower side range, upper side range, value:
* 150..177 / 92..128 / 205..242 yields -0.20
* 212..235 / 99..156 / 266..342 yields 0.18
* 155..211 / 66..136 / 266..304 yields -0.03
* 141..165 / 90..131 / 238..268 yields -0.16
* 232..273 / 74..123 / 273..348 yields 0.09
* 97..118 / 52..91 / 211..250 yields 0.18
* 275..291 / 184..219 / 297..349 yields -0.07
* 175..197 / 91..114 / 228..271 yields -0.19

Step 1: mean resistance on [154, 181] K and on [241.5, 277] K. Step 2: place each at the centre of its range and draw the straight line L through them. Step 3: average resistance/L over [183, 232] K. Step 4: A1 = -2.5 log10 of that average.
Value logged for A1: 0.09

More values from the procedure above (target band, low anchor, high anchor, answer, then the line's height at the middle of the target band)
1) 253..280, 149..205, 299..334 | -0.036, 26.1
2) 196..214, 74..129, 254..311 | 0.004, 26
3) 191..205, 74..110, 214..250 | -0.169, 22.3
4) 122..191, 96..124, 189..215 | -0.142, 25.5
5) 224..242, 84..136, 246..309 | 0.193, 25.8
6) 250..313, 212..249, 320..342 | -0.090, 24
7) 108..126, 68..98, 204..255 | -0.155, 25.2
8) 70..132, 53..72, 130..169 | 0.208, 31.9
